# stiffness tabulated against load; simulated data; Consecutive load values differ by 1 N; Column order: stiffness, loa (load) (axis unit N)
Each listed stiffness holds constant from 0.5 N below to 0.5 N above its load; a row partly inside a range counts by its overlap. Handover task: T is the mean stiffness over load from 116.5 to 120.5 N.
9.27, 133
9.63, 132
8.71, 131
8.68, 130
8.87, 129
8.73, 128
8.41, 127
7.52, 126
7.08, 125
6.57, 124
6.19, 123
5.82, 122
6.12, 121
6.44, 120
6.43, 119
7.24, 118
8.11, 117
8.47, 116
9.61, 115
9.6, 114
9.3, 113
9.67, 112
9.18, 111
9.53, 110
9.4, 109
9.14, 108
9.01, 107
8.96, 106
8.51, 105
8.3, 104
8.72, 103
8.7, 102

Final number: 7.05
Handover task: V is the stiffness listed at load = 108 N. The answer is 9.14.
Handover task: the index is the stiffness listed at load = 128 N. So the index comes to 8.73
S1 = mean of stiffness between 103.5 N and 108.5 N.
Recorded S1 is 8.78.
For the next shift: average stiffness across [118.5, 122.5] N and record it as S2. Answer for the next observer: 6.2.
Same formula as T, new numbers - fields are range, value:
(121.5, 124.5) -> 6.19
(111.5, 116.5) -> 9.33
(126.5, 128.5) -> 8.57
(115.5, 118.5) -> 7.94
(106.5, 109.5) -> 9.18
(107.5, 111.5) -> 9.31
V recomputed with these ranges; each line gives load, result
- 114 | 9.6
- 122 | 5.82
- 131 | 8.71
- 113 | 9.3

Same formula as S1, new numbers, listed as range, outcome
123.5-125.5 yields 6.83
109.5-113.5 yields 9.42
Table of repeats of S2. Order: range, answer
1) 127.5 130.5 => 8.76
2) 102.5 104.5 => 8.51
